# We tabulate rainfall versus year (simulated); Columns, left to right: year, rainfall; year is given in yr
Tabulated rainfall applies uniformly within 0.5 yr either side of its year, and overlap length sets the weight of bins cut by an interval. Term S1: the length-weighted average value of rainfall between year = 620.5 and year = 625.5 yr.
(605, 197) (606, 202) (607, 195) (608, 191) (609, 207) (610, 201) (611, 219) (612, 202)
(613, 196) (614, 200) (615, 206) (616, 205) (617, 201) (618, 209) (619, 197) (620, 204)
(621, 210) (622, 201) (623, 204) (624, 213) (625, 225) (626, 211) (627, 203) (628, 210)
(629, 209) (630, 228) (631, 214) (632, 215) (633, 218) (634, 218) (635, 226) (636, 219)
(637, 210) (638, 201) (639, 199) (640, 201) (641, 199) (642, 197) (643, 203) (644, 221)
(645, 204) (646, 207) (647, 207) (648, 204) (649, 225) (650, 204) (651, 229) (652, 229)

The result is 211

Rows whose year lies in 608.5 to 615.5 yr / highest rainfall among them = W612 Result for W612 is 219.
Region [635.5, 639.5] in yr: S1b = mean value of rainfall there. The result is 207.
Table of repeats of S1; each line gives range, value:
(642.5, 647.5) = 208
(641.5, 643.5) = 200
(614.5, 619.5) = 204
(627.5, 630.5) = 216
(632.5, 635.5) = 221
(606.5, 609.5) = 198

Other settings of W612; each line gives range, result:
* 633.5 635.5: 226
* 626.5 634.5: 228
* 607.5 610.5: 207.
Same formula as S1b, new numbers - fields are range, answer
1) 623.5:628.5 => 212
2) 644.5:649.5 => 209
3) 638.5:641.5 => 200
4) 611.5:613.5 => 199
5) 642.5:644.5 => 212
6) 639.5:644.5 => 204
